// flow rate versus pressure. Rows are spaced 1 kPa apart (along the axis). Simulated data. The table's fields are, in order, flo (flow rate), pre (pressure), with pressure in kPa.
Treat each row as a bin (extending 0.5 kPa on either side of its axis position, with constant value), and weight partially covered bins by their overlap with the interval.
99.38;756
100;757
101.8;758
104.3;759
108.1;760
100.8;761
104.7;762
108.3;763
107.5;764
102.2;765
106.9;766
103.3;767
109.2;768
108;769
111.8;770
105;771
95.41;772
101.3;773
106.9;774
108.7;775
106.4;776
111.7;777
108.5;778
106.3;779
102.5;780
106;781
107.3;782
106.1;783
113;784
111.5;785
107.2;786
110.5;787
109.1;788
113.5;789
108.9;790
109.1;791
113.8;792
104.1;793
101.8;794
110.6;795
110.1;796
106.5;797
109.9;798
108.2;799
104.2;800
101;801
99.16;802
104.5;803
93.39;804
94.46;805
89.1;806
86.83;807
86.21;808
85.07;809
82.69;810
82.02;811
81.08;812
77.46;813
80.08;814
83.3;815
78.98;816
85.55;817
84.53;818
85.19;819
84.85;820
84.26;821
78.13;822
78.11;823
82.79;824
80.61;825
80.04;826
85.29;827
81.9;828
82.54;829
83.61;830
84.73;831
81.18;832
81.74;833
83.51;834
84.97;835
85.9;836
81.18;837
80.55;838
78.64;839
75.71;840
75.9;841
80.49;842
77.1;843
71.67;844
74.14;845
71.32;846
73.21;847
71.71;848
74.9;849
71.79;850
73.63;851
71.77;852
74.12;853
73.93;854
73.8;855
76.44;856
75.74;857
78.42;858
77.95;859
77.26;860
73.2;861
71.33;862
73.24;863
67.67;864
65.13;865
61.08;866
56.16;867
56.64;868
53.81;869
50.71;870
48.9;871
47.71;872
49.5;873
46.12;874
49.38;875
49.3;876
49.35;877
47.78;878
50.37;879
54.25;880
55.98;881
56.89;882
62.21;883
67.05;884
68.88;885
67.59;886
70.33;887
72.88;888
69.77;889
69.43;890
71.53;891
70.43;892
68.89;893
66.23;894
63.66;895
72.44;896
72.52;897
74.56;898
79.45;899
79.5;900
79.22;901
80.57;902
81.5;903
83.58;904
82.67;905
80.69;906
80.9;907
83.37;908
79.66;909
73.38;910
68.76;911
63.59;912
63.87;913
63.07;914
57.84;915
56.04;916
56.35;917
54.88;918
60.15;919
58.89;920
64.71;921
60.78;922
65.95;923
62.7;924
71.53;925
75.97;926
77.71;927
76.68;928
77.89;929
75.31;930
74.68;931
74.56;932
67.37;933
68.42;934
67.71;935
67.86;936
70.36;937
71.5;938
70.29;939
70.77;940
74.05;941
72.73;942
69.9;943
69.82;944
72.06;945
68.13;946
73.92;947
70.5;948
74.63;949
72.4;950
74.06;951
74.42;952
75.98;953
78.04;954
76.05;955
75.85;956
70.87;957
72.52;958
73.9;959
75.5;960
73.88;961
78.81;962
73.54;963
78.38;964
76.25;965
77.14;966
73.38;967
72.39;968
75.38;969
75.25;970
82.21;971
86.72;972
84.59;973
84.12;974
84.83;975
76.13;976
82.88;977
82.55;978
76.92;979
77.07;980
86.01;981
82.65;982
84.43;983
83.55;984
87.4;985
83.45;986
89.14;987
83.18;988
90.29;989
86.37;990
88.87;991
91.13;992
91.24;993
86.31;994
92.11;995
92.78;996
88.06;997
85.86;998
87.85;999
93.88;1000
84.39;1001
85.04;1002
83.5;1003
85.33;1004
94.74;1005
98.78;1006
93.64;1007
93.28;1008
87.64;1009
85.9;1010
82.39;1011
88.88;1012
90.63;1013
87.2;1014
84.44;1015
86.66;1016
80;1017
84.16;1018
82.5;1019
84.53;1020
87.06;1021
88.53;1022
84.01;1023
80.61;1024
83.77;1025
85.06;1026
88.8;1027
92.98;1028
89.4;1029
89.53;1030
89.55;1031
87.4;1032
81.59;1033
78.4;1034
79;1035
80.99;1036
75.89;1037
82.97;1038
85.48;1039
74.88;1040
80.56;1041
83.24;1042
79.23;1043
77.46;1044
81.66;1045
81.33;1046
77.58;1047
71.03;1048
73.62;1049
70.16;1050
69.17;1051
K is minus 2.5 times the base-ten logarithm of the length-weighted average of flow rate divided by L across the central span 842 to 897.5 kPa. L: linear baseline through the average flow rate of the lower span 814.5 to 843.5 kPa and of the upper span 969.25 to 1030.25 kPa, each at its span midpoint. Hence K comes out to 0.251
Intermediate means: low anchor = 81.8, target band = 65.7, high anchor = 86.2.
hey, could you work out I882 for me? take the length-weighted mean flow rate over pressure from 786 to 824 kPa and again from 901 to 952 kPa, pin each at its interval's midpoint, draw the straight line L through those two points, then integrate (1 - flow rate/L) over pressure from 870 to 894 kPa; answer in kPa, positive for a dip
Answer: 6.1 kPa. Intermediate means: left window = 94.8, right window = 70.8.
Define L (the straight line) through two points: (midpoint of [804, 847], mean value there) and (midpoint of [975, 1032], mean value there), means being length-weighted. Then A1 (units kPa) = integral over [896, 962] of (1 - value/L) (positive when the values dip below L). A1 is 9.9 kPa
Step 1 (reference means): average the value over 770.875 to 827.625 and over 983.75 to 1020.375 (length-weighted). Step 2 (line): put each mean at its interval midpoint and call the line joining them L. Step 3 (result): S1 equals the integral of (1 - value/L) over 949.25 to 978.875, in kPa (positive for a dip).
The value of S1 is 4.1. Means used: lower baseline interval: 97.1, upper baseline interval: 87.7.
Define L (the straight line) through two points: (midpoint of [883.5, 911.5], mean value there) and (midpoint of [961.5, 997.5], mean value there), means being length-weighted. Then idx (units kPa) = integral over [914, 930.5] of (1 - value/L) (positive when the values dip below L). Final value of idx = 2.4 kPa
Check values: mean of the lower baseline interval 74.3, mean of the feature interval 65.8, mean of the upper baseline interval 82.9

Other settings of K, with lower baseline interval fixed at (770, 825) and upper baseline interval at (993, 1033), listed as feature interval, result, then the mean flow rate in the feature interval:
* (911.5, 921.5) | 0.468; 59.9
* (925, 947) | 0.256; 72.1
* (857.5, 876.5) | 0.482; 60.7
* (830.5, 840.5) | 0.175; 81.8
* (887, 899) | 0.304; 70.6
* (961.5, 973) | 0.159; 77.5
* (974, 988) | 0.079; 82.9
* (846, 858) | 0.278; 73.8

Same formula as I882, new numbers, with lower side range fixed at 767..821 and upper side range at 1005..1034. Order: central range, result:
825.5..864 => 7.8 kPa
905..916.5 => 2.8 kPa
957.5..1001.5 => 3.3 kPa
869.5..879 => 4.6 kPa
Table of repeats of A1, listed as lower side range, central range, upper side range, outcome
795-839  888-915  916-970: 1.1 kPa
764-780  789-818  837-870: -0.8 kPa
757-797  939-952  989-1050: 2.8 kPa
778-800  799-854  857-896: 3.7 kPa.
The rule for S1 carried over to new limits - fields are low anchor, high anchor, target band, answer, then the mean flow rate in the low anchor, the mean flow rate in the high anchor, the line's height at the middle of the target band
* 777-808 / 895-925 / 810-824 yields 2.3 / 105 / 70.3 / 97.8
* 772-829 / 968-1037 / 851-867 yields 3.6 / 96.7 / 85.6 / 93.5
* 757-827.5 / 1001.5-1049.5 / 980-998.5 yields -0.1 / 98.8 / 84.4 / 86.6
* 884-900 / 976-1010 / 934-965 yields 2.8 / 70.7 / 87.1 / 80.1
